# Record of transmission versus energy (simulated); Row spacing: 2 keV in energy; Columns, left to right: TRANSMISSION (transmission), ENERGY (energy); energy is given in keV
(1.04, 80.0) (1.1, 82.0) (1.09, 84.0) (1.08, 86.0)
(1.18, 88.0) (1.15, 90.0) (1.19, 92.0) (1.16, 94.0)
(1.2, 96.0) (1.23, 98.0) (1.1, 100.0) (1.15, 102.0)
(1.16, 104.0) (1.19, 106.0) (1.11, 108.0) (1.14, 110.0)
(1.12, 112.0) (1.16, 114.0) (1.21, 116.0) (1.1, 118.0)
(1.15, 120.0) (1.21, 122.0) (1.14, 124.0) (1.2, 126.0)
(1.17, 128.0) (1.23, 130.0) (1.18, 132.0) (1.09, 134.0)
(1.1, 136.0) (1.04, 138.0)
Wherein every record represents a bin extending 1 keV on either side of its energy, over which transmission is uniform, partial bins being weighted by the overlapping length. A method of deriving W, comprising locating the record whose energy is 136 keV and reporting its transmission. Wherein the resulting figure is 1.1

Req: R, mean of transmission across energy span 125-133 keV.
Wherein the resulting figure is 1.2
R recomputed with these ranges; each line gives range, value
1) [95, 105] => 1.17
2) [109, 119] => 1.15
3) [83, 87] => 1.08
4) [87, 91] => 1.17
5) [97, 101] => 1.17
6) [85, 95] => 1.15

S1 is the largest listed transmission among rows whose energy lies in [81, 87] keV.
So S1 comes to 1.1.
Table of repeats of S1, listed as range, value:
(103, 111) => 1.19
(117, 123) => 1.21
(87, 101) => 1.23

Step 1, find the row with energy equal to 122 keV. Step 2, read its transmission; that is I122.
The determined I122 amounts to 1.21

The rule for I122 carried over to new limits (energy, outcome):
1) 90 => 1.15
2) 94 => 1.16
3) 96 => 1.2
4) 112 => 1.12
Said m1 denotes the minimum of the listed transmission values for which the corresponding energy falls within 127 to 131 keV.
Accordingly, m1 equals 1.17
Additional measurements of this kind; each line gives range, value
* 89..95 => 1.15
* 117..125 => 1.1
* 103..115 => 1.11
